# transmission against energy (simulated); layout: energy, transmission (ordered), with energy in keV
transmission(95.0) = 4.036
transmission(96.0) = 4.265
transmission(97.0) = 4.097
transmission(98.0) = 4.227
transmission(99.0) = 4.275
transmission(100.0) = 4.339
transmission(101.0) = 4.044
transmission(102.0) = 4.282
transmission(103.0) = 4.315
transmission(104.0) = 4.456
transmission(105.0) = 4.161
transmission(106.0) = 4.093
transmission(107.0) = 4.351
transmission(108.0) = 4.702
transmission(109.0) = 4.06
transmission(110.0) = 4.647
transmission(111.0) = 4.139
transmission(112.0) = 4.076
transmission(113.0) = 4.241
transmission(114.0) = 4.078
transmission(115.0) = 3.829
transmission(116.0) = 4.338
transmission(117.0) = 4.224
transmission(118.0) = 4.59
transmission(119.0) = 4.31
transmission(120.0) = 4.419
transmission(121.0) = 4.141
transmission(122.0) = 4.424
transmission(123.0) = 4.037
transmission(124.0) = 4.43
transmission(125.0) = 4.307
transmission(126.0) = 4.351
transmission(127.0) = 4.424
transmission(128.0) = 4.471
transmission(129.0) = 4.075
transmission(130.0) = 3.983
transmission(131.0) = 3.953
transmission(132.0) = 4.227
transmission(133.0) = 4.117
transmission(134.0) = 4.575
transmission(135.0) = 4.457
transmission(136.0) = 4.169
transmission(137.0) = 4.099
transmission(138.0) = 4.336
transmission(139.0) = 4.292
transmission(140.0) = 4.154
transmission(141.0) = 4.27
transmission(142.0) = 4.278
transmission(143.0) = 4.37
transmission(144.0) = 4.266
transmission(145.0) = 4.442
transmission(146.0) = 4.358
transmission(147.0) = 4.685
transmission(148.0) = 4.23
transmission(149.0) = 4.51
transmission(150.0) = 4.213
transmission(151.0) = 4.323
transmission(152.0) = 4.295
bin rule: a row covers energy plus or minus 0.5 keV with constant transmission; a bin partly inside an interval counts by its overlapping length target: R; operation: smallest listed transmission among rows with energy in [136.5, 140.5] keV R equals 4.099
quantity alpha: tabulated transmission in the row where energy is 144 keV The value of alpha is 4.266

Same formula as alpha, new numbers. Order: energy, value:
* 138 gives 4.336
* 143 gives 4.37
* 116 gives 4.338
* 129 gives 4.075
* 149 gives 4.51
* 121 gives 4.141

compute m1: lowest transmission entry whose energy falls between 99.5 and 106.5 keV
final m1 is 4.044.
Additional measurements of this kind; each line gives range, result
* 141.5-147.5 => 4.266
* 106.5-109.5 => 4.06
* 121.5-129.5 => 4.037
